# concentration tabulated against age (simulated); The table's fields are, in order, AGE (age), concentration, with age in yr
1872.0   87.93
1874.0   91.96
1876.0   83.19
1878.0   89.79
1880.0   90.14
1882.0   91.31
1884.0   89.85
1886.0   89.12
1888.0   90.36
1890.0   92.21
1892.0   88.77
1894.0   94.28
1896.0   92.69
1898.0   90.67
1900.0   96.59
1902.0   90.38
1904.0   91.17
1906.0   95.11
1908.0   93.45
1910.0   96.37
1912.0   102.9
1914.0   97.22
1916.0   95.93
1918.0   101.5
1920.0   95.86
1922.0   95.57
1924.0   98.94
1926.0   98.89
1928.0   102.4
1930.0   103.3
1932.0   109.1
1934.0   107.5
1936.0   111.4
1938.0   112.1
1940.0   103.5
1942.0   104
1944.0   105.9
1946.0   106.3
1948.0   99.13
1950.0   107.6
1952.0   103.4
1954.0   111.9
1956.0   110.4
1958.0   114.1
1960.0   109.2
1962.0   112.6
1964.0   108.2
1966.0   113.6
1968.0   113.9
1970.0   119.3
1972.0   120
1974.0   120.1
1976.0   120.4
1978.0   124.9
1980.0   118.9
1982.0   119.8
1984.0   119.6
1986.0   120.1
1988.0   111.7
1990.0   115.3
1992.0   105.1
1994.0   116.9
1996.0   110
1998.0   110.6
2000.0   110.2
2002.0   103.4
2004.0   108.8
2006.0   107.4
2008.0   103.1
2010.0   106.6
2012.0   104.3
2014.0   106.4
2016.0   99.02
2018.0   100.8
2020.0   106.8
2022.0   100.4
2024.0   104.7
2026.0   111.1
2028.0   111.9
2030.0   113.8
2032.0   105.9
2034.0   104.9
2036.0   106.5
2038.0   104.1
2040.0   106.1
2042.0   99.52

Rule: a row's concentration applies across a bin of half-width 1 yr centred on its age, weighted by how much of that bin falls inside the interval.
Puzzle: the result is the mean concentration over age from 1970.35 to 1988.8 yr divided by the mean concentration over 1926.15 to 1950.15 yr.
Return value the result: 1.1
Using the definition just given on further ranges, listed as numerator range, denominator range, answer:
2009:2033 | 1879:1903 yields 1.16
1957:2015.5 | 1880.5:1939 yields 1.16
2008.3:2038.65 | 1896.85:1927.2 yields 1.10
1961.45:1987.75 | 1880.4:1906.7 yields 1.28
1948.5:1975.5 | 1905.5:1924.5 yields 1.16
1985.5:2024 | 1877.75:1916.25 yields 1.16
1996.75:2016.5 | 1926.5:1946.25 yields 1.00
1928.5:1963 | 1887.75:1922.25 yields 1.14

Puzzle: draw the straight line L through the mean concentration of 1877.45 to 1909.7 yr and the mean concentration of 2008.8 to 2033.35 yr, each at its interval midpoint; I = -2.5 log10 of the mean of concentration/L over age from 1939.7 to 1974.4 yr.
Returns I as -0.12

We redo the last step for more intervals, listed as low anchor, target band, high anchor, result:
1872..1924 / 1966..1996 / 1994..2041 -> -0.15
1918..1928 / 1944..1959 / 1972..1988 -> 0.02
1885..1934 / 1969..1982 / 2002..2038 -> -0.18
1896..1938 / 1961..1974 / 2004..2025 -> -0.13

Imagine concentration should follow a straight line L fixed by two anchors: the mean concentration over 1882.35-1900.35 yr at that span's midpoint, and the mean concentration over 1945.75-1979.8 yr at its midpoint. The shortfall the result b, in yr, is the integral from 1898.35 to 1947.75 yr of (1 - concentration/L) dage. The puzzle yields 0.2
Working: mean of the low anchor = 91.4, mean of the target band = 100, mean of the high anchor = 113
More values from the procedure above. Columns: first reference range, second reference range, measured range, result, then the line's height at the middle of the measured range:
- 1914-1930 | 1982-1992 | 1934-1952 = -0.3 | 104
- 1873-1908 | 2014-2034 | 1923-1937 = -1.3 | 95.5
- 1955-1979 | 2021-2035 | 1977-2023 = 0.5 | 111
